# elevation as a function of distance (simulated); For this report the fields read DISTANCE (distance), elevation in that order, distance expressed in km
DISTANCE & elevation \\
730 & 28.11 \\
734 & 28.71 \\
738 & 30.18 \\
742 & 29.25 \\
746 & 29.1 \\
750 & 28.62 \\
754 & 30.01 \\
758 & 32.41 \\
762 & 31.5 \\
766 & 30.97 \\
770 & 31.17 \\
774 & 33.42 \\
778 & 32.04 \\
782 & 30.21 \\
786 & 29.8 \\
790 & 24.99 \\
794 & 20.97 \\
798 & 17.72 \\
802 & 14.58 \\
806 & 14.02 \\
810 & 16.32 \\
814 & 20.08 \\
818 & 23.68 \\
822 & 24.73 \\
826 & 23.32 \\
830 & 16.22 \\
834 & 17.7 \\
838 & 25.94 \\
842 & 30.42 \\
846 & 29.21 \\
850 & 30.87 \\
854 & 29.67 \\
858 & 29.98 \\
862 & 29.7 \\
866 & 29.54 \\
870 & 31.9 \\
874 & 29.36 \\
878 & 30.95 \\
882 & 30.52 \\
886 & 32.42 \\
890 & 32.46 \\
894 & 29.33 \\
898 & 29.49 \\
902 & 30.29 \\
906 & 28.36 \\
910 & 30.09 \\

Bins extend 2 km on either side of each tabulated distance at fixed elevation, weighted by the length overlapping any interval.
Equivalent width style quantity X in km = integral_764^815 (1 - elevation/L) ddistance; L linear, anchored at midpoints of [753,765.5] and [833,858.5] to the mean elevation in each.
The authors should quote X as 9.9 km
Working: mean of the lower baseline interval 31.4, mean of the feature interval 24.4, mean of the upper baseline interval 27.9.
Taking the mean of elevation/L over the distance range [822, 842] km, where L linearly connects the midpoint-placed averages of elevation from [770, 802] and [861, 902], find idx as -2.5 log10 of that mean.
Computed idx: 0.27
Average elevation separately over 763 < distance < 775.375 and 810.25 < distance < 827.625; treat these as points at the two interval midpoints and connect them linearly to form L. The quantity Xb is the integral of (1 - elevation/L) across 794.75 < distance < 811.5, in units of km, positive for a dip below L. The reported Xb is 6.1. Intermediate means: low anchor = 31.7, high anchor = 22.3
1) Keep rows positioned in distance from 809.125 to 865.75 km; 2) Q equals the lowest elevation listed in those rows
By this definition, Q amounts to 16.22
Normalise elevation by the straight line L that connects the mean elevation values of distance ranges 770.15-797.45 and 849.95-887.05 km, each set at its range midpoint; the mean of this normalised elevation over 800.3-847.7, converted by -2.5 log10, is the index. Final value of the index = 0.344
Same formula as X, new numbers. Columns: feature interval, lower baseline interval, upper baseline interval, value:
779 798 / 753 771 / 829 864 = 2.6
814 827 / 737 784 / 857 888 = 3.1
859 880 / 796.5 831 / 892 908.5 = -3.7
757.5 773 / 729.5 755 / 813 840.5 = -2.5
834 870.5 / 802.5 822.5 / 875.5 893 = -4.4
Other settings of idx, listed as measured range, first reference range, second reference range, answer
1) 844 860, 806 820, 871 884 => -0.155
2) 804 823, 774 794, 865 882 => 0.446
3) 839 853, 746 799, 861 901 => 0.009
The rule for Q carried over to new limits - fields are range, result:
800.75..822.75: 14.02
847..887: 29.36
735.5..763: 28.62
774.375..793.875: 24.99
